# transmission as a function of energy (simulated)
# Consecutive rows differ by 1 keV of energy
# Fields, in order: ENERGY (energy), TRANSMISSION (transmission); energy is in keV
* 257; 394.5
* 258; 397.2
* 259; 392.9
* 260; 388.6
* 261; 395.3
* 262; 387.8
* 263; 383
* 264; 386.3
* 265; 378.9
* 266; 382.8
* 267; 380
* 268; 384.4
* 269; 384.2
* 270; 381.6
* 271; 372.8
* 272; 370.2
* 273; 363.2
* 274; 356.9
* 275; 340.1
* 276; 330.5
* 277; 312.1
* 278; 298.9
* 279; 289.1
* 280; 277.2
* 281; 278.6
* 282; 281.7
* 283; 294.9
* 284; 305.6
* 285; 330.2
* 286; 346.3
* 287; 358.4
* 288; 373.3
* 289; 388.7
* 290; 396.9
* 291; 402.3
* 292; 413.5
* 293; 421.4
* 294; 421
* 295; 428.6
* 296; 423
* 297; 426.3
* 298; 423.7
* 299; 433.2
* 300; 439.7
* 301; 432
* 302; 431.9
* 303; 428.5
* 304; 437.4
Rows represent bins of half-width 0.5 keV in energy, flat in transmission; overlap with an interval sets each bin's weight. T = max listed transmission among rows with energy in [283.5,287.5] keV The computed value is 358.4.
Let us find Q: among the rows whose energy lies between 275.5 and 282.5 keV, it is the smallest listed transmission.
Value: 277.2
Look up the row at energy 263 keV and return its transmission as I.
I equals 383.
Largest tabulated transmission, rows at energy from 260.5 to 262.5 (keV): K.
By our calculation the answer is 395.3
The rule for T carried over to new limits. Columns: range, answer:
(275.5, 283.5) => 330.5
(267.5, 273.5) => 384.4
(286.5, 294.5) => 421.4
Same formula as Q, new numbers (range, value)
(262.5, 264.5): 383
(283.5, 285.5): 305.6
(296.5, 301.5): 423.7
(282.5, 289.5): 294.9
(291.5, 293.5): 413.5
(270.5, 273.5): 363.2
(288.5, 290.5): 388.7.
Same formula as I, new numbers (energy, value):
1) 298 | 423.7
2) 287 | 358.4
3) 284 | 305.6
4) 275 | 340.1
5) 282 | 281.7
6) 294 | 421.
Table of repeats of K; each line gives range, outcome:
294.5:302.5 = 439.7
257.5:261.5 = 397.2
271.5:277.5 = 370.2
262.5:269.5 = 386.3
